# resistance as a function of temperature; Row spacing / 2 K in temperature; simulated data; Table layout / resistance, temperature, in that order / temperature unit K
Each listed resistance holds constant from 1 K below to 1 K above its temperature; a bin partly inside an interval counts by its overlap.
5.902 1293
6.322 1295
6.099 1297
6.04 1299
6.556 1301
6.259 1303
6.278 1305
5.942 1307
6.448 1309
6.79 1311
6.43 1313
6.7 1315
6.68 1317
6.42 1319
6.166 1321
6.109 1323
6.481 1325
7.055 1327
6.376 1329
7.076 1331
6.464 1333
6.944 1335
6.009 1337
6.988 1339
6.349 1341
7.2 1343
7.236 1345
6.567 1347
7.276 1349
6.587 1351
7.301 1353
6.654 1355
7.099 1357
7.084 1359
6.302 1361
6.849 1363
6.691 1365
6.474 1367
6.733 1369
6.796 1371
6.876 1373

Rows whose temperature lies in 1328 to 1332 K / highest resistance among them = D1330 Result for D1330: 7.076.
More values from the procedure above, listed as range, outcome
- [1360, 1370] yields 6.849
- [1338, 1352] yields 7.276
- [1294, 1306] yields 6.556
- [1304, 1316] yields 6.79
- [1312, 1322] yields 6.7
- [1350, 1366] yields 7.301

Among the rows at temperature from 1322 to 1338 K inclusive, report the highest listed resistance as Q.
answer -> 7.076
